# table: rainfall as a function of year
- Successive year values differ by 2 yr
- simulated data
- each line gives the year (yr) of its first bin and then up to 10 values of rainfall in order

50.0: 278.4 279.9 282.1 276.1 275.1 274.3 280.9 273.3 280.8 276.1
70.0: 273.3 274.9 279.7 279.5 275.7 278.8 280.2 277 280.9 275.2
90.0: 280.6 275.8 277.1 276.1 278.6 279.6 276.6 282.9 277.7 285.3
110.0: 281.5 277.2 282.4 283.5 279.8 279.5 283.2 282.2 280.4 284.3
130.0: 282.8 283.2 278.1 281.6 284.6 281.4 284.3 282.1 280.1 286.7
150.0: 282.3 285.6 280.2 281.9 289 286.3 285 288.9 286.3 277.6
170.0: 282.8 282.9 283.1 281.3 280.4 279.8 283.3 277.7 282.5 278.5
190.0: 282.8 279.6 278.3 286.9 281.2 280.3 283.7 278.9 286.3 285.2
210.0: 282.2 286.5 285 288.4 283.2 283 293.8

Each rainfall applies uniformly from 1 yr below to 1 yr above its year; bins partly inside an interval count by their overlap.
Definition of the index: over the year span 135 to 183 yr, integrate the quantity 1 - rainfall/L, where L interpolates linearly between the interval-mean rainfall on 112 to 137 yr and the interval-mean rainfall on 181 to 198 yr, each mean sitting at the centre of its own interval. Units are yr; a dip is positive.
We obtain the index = -0.3 yr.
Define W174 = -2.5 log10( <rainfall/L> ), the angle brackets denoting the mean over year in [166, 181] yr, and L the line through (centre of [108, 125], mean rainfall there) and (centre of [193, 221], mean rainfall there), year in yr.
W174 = 0.00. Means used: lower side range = 281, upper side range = 284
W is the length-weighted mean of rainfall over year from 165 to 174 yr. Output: 282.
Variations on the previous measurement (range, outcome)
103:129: 282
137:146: 283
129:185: 283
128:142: 282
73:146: 280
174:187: 281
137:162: 284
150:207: 283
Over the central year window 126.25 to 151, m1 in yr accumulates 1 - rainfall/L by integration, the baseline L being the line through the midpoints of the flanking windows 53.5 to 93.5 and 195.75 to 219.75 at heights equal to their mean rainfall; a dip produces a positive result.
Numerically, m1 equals -0.2 yr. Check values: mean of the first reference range 277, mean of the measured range 283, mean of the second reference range 284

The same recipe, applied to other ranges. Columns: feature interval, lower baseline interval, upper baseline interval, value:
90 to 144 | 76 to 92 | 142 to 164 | 0.1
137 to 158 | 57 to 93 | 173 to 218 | -0.2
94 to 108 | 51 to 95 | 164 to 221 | 0.0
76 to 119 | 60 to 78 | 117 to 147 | 0.0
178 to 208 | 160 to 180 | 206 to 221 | 0.3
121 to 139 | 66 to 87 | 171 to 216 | -0.2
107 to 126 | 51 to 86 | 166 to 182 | -0.1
